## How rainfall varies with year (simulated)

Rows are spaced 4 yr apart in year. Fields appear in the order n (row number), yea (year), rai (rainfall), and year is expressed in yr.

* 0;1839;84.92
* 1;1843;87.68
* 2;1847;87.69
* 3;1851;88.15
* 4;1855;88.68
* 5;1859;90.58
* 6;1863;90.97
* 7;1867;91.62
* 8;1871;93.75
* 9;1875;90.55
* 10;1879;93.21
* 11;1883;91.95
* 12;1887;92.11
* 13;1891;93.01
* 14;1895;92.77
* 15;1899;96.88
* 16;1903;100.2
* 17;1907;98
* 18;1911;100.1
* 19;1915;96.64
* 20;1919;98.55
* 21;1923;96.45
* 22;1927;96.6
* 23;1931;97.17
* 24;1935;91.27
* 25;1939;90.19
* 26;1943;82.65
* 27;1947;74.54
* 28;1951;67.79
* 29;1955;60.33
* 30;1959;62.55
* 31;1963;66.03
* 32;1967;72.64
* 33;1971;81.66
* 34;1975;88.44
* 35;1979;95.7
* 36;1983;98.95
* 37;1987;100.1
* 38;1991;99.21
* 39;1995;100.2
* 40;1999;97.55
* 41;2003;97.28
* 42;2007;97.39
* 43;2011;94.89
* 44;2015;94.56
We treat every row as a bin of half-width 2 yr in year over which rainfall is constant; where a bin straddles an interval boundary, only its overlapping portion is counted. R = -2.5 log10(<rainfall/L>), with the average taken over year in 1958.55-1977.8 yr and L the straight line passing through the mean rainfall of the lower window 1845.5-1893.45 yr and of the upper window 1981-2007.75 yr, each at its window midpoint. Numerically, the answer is 0.265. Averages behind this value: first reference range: 91.1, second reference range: 98.7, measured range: 76.1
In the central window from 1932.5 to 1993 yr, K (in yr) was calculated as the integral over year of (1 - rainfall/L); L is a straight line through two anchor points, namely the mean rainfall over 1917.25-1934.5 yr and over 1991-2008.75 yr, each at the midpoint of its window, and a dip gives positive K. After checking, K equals 9.4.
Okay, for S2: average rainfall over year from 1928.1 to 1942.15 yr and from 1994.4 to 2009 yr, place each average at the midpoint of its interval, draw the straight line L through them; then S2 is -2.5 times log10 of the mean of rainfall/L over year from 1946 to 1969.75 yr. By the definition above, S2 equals 0.36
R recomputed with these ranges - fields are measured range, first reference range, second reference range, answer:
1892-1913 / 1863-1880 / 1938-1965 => -0.16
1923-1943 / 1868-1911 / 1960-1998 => -0.01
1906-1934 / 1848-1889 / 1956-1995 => -0.11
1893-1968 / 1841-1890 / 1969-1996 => 0.08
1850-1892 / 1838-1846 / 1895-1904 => 0.01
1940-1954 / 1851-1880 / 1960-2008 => 0.21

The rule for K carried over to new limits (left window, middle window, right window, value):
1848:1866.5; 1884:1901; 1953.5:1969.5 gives -2.5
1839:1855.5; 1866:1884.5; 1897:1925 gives 0.0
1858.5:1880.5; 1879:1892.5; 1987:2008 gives 0.0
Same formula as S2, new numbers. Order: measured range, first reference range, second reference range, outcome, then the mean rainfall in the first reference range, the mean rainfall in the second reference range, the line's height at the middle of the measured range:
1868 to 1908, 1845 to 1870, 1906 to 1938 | -0.012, 89.8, 96.6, 93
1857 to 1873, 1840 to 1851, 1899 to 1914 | -0.007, 87.5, 98.9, 91.2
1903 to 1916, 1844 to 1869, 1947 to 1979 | -0.210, 89.5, 73.1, 81.3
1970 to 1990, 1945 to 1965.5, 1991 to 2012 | -0.130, 66.4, 97.8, 83.2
